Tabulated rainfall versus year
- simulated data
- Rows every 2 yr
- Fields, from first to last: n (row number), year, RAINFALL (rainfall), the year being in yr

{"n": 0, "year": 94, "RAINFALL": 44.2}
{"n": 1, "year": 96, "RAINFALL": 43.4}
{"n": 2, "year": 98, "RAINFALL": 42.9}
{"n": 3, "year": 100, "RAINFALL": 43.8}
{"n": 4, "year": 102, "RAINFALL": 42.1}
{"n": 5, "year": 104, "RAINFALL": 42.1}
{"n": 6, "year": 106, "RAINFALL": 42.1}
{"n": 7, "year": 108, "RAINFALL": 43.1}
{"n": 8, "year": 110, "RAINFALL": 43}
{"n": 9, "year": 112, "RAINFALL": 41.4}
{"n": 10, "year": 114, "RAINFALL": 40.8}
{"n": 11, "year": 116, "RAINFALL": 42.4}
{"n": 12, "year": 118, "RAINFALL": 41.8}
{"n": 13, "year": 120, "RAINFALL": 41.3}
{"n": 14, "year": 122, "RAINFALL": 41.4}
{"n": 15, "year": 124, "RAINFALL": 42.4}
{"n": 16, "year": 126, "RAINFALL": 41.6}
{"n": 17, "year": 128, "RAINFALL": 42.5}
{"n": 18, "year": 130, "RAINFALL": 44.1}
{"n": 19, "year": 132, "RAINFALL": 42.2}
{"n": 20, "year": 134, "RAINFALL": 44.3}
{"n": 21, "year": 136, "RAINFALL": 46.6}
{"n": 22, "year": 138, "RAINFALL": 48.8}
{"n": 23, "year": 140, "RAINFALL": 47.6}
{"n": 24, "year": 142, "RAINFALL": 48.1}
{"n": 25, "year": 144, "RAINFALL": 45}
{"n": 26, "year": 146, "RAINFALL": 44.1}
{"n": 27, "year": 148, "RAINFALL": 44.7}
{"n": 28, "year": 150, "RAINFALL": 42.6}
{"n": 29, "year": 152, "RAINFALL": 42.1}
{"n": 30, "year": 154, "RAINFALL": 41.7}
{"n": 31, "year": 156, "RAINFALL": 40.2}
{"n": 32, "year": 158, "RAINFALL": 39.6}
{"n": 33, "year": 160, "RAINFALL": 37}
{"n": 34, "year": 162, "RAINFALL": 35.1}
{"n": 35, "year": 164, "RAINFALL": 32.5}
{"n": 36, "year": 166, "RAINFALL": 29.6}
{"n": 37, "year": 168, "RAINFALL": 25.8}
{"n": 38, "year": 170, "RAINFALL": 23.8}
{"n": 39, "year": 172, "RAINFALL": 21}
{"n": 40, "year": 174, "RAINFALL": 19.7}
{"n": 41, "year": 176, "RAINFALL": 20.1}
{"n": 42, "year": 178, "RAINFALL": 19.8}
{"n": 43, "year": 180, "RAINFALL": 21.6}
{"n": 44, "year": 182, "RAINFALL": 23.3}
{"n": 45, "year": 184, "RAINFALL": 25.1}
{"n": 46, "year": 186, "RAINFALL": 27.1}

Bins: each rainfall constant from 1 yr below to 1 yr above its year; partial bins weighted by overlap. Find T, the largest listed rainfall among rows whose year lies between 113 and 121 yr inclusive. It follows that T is 42.4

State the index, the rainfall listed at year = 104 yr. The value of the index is 42.1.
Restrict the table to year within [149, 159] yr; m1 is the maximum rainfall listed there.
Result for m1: 42.6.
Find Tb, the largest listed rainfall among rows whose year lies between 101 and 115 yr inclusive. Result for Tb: 43.1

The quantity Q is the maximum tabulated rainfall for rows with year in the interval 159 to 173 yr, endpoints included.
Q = 37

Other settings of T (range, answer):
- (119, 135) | 44.3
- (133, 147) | 48.8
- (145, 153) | 44.7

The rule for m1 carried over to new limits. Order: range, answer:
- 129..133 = 44.1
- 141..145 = 48.1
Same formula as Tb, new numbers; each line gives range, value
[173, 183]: 23.3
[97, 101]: 43.8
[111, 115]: 41.4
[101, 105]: 42.1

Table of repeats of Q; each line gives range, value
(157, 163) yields 39.6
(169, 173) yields 23.8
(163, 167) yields 32.5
